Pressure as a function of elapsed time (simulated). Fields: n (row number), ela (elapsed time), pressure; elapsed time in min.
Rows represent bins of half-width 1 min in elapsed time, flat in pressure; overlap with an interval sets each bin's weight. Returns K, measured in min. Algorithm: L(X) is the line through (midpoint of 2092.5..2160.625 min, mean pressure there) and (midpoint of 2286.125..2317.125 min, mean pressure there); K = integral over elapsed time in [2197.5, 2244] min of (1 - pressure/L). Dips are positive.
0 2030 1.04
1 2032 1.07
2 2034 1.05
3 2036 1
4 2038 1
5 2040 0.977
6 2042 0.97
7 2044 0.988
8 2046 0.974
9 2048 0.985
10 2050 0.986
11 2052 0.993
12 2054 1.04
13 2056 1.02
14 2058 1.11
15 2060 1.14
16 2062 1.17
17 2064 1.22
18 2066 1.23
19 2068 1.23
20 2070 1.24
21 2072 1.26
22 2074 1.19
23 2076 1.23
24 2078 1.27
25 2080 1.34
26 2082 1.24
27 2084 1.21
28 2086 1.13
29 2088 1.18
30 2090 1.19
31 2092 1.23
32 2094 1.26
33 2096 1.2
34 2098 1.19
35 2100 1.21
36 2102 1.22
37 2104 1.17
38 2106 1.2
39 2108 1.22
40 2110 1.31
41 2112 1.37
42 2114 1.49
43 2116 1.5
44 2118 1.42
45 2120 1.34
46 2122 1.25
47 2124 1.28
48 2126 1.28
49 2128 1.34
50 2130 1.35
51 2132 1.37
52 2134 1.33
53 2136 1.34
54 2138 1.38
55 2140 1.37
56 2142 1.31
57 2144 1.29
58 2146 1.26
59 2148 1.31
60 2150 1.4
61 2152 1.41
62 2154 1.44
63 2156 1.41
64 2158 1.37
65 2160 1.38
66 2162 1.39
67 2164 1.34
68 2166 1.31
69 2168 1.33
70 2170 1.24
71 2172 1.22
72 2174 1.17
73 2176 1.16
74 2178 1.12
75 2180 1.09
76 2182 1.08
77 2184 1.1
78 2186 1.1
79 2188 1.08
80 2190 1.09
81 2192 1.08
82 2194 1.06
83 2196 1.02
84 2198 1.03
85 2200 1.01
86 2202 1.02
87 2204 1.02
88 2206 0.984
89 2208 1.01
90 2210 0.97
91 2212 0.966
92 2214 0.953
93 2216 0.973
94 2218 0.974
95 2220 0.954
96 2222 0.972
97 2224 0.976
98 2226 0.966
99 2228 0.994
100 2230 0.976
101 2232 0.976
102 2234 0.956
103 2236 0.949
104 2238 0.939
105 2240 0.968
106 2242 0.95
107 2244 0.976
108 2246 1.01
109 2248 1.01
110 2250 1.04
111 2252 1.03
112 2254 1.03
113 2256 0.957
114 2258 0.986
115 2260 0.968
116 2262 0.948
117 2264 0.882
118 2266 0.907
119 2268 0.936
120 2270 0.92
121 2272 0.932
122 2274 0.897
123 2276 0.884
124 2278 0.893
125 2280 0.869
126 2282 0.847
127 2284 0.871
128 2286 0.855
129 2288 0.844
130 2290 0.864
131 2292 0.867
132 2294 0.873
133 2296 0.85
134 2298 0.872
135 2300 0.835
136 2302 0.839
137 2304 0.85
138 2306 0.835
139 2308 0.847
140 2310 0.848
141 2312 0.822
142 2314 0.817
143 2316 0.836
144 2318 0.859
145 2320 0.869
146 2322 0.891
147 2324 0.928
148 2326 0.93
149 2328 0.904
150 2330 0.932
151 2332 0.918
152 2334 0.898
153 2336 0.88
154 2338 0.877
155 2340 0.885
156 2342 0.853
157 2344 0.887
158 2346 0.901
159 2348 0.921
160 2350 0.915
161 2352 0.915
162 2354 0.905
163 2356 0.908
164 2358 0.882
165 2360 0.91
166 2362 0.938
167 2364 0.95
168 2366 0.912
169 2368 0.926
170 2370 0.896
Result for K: 3.9 min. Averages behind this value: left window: 1.32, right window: 0.847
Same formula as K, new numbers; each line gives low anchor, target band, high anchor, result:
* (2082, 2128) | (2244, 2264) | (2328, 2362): 0.9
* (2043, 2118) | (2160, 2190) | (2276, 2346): -3.8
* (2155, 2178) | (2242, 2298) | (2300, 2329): 3.9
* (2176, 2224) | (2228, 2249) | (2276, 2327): -0.1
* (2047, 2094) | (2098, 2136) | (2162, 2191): -4.4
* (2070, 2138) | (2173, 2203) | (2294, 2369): 1.4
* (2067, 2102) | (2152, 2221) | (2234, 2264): -3.9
